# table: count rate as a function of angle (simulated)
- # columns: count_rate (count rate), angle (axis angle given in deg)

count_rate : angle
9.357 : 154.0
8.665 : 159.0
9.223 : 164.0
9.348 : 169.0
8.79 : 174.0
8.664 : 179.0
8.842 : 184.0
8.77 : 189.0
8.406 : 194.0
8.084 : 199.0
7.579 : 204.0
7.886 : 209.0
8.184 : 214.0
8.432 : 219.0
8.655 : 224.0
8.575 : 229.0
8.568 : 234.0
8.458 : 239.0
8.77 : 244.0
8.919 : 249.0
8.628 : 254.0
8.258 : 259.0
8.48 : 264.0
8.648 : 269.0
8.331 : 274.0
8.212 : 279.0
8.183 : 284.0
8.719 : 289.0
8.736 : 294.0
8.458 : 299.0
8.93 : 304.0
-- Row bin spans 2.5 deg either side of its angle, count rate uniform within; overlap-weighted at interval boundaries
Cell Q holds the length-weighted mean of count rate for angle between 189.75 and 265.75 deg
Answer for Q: 8.4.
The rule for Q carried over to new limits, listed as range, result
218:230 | 8.57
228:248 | 8.62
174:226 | 8.37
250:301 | 8.48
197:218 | 7.97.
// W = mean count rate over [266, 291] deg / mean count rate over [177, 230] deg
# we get 1.0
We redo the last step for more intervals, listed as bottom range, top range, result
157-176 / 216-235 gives 0.95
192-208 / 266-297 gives 1.06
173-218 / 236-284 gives 1.02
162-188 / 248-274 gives 0.95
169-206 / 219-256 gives 1.01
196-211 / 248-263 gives 1.09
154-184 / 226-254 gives 0.97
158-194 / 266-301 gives 0.95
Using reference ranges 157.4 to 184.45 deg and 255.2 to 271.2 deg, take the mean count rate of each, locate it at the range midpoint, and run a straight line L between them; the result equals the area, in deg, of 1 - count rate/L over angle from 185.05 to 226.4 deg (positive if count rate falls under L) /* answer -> 2.3 deg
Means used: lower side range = 8.94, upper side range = 8.47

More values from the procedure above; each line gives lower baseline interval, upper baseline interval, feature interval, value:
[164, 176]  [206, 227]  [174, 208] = 1.3 deg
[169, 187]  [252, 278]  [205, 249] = 0.9 deg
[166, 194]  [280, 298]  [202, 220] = 1.5 deg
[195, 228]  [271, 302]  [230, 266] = -1.2 deg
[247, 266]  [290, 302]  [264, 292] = 0.5 deg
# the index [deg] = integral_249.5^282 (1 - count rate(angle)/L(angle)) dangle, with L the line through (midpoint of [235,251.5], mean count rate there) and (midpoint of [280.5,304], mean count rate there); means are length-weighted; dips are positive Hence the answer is 0.7 deg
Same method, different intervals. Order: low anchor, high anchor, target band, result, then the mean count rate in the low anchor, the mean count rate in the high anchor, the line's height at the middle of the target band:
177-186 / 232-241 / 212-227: 0.3 deg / 8.75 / 8.51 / 8.59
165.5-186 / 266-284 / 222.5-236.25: 0.0 deg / 8.93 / 8.37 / 8.63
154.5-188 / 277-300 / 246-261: 0.0 deg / 8.94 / 8.47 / 8.61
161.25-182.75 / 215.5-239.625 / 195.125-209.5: 1.4 deg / 8.99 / 8.53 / 8.74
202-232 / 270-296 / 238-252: -0.7 deg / 8.23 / 8.44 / 8.32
